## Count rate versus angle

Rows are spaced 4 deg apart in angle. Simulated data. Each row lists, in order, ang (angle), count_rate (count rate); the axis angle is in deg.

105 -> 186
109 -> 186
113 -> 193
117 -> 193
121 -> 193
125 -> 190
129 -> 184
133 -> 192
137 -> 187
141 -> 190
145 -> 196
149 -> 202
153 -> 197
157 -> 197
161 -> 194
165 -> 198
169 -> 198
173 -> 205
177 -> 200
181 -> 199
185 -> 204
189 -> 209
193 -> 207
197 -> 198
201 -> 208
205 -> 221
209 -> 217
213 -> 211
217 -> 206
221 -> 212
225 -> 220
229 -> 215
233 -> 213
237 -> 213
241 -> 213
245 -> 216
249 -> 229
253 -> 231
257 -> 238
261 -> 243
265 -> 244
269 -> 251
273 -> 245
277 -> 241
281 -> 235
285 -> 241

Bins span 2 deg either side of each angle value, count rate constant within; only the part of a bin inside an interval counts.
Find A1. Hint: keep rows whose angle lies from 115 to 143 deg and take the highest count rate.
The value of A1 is 193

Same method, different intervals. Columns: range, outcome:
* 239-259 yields 238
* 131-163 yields 202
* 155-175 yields 205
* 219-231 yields 220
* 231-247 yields 216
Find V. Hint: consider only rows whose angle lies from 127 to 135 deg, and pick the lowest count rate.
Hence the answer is 184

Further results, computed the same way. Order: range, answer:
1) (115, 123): 193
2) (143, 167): 194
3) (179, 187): 199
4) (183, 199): 198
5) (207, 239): 206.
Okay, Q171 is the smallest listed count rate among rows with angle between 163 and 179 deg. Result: 198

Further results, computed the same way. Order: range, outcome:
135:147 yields 187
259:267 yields 243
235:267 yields 213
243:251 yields 216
